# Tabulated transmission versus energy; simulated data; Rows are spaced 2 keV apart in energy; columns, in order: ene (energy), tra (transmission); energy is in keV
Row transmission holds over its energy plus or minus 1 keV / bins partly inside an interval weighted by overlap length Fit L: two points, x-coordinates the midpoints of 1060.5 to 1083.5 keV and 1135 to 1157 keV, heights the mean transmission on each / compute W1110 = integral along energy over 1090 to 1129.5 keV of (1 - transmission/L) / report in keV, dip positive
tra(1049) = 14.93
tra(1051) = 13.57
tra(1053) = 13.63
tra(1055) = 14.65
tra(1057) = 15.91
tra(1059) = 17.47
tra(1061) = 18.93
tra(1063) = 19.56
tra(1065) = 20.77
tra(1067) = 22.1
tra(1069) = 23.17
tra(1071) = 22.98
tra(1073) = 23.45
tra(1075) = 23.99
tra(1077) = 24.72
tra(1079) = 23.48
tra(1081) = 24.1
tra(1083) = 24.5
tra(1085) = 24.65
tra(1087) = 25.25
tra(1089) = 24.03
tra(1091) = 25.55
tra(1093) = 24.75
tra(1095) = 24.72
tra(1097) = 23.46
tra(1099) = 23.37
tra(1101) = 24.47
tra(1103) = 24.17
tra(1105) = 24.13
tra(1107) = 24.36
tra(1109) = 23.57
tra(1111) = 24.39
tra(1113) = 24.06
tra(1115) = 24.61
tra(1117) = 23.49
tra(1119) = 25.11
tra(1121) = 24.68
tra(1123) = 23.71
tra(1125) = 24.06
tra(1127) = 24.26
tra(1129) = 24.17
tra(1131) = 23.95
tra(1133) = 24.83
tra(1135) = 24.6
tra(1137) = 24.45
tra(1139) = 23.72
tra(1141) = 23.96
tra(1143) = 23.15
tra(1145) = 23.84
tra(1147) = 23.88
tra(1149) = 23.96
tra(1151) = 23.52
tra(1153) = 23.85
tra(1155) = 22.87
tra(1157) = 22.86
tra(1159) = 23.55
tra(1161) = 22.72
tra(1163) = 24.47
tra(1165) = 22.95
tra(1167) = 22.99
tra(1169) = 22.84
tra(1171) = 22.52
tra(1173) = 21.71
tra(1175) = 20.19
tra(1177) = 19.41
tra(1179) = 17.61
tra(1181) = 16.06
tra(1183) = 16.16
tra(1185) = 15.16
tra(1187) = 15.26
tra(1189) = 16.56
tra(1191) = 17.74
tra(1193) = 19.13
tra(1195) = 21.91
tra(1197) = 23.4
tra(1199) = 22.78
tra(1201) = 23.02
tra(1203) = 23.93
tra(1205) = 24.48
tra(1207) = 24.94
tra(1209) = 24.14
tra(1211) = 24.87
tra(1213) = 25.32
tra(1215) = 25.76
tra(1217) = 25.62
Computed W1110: -1.78 keV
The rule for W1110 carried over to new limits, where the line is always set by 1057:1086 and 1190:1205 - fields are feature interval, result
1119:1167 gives -4.0 keV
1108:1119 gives -1.0 keV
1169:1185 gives 2.1 keV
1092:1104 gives -1.1 keV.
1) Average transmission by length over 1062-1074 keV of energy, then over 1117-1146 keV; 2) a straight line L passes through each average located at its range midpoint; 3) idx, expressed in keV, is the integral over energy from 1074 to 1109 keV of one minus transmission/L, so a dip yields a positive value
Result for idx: -2.3 keV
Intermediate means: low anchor 22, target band 24.3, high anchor 24.2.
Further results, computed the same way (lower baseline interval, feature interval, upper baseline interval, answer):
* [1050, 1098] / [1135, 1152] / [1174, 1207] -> -2.79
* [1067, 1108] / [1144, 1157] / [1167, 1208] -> -1.12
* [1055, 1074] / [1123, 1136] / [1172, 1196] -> -3.57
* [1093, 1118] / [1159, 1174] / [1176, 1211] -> -1.05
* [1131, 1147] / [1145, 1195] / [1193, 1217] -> 6.58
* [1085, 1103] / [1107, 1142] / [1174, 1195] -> -3.36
